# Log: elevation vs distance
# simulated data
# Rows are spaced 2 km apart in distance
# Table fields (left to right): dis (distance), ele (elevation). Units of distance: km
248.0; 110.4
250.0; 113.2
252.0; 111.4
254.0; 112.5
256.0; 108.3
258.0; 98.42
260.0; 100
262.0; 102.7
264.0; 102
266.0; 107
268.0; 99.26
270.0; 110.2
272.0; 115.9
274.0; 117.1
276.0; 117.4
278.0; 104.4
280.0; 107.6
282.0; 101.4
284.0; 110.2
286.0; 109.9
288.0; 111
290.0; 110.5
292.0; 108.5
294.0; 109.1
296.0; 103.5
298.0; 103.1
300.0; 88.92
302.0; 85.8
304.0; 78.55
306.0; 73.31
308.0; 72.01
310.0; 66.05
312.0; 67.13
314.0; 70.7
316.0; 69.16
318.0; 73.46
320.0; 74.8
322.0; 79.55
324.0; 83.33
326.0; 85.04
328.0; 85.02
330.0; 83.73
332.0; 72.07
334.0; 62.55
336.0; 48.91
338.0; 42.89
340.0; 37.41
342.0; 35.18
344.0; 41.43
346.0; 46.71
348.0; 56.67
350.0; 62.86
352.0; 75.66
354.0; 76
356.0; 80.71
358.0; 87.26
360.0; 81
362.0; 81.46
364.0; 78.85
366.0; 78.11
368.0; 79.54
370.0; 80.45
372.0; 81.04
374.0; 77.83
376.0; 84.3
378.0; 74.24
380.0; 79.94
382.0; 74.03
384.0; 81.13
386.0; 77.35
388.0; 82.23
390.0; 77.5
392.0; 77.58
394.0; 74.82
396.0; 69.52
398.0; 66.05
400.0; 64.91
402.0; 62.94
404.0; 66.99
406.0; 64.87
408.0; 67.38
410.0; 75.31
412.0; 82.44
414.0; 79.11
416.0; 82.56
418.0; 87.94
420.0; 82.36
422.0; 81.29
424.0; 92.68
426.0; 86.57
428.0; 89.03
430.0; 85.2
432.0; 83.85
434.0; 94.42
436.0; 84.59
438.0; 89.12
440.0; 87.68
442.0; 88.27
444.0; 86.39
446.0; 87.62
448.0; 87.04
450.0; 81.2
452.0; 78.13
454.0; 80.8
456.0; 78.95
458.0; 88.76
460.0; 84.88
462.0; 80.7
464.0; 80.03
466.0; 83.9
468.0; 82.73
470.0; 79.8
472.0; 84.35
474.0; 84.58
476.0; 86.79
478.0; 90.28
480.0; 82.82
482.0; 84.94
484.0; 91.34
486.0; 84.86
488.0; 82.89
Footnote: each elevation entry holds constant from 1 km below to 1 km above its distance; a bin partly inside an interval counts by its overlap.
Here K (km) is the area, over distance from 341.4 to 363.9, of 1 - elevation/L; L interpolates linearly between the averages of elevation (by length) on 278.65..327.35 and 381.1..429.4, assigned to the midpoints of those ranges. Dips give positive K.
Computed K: 4.4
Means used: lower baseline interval 89.4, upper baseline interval 77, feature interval 67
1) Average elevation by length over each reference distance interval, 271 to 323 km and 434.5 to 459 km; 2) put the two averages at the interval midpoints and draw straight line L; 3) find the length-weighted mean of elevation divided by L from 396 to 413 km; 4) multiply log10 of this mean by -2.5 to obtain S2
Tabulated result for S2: 0.26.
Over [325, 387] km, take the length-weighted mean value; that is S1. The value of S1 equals 70.6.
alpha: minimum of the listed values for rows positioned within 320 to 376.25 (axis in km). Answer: 35.18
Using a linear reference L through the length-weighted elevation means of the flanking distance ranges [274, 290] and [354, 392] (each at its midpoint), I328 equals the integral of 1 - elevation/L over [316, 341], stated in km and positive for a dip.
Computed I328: 6.7 km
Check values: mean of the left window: 109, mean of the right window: 79.7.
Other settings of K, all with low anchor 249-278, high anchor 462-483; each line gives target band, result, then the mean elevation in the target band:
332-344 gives 6.3 km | 47.3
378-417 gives 7.8 km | 74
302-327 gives 6.7 km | 74.9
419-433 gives 0.5 km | 85.9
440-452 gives 0.2 km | 85.6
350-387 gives 6.5 km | 78.9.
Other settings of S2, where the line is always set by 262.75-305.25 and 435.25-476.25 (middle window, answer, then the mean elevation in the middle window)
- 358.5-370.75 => 0.18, 80.2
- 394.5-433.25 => 0.15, 77.5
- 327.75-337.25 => 0.40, 68.6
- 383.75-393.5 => 0.17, 78.8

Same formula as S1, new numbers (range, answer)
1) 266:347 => 84.4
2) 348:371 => 77.4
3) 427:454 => 86.1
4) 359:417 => 76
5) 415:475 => 84.8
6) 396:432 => 77.5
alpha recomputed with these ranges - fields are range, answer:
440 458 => 78.13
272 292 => 101.4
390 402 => 62.94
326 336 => 48.91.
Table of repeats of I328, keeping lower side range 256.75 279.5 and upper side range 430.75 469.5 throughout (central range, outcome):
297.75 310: 2.6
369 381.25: 1.9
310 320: 3.1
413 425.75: 0.6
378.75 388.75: 1.5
